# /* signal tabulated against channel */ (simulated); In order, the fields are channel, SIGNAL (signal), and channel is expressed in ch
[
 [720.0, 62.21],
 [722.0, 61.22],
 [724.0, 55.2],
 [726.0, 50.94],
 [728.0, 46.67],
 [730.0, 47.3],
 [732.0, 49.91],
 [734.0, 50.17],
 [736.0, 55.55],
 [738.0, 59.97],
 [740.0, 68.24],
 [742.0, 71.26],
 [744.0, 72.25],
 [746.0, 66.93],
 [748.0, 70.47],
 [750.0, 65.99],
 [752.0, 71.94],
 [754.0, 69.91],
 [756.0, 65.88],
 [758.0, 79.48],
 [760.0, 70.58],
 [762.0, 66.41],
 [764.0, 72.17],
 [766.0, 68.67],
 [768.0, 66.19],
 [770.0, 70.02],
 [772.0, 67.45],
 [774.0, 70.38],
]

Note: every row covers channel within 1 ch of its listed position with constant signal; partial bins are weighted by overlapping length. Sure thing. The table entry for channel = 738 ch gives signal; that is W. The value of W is 59.97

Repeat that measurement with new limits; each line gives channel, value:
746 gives 66.93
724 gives 55.2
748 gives 70.47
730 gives 47.3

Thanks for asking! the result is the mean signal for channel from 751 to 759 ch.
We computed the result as 71.8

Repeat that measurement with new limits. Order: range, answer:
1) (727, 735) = 48.5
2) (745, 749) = 68.7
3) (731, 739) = 53.9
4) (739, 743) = 69.8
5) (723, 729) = 50.9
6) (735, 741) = 61.3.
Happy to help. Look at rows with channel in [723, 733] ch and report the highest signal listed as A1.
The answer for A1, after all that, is 55.2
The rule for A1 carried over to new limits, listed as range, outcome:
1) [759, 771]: 72.17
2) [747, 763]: 79.48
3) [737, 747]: 72.25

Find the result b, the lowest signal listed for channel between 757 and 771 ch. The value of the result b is 66.19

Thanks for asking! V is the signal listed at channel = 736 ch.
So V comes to 55.55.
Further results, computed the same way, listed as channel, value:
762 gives 66.41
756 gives 65.88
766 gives 68.67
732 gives 49.91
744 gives 72.25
